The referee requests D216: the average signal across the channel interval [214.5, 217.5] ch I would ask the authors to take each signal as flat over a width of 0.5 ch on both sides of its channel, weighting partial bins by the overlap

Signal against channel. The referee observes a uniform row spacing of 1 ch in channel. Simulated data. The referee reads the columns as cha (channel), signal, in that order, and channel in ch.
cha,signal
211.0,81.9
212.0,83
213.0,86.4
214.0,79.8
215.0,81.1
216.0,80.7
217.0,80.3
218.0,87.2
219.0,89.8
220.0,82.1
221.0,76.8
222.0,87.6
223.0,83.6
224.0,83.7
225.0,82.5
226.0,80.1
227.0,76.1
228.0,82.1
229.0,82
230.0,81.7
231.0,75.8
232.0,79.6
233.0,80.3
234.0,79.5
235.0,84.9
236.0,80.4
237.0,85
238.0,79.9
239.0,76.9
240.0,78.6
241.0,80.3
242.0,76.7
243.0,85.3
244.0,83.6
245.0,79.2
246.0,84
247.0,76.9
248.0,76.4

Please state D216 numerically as 80.7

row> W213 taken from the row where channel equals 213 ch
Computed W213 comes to 86.4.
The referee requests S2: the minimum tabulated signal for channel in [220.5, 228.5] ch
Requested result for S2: 76.1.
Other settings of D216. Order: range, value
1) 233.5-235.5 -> 82.2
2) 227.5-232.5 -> 80.2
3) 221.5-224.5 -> 85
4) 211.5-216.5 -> 82.2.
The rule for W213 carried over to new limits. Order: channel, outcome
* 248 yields 76.4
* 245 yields 79.2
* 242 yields 76.7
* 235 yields 84.9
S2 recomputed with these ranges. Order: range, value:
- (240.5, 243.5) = 76.7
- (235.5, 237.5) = 80.4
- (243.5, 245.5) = 79.2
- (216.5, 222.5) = 76.8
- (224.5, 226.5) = 80.1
